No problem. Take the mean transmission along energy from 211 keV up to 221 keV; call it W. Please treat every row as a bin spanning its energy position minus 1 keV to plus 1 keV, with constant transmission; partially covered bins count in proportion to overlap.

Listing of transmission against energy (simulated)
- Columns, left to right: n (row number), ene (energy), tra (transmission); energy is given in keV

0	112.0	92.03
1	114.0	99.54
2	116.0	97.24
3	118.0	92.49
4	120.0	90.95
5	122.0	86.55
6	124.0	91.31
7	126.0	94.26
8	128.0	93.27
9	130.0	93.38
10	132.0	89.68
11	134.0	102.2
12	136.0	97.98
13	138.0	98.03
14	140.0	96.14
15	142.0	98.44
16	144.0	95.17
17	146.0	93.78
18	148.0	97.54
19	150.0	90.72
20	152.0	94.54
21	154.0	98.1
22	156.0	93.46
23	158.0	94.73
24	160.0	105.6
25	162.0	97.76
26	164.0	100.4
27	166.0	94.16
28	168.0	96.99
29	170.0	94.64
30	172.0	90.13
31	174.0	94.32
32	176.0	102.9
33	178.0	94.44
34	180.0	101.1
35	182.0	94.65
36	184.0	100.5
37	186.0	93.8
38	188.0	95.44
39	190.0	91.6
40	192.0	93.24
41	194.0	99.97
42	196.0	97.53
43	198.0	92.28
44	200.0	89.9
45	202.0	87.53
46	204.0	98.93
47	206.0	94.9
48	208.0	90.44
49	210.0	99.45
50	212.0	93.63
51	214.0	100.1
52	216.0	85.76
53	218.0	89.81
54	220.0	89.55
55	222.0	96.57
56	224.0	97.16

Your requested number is 91.8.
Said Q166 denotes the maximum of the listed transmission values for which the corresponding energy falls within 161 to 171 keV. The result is 100.4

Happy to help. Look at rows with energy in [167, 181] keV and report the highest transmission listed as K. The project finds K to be 102.9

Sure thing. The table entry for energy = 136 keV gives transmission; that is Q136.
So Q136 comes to 97.98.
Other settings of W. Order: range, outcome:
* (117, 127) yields 91.1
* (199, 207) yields 92.8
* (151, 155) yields 96.3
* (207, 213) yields 94.5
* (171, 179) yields 95.4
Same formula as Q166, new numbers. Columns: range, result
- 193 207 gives 99.97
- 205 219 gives 100.1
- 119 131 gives 94.26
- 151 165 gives 105.6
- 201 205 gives 98.93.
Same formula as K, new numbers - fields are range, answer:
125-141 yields 102.2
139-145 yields 98.44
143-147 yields 95.17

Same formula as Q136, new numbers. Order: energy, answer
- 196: 97.53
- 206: 94.9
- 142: 98.44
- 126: 94.26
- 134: 102.2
